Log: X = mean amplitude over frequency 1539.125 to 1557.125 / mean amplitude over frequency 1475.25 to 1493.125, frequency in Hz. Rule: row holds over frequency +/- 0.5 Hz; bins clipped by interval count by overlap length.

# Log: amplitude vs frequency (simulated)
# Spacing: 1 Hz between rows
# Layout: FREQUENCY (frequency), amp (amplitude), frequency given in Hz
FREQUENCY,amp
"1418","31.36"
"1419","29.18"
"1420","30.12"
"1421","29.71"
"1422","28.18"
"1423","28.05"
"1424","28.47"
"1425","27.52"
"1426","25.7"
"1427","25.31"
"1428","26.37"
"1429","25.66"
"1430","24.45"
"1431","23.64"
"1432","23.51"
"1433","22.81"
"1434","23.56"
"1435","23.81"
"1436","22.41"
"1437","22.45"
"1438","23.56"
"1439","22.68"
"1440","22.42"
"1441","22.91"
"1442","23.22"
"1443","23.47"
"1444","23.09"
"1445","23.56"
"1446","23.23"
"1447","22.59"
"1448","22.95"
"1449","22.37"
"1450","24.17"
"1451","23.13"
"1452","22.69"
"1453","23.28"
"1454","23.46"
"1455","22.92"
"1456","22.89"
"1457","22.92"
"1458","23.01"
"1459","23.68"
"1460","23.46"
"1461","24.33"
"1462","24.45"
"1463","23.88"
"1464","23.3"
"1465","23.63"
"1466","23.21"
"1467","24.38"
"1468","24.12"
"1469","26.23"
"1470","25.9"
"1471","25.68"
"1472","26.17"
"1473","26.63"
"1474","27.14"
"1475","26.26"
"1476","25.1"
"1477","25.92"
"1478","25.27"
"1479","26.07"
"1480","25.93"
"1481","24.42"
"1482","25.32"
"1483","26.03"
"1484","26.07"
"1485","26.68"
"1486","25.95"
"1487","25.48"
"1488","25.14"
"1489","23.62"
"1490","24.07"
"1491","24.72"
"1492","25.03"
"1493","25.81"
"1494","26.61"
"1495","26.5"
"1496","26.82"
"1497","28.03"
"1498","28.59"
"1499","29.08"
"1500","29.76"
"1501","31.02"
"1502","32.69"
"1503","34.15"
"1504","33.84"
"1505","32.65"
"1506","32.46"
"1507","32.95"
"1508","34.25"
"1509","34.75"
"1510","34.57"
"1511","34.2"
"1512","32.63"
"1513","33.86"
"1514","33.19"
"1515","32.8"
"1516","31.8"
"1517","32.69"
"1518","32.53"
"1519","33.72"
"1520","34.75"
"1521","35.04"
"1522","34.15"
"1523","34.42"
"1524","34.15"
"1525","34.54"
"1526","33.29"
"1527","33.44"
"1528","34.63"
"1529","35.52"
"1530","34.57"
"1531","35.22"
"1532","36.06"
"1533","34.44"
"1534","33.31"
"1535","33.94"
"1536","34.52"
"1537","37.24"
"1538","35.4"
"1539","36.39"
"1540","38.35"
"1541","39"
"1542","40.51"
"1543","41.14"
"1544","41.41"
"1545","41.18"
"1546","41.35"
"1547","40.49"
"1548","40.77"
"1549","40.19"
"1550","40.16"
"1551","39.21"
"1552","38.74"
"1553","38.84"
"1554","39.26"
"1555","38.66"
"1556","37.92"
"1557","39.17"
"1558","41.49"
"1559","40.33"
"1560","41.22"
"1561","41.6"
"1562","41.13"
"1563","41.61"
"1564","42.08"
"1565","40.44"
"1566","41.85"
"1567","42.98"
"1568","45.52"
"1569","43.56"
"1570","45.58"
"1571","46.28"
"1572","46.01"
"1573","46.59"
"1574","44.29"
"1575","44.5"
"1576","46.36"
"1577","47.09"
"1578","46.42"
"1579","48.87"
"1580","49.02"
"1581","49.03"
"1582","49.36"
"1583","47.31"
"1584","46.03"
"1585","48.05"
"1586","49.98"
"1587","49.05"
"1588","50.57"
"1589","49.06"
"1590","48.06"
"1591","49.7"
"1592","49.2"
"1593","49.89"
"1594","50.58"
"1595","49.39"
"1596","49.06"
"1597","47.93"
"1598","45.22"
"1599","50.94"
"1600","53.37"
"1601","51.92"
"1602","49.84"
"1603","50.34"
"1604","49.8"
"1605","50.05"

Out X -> 1.6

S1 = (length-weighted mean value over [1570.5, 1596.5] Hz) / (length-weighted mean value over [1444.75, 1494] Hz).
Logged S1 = 2.0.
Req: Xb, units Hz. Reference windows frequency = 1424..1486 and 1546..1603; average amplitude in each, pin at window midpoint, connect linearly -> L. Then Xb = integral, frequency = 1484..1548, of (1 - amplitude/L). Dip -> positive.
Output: 4.1 Hz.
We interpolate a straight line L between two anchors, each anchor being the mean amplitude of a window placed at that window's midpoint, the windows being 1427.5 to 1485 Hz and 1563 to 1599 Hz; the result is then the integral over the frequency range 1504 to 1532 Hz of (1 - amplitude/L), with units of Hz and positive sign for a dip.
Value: 1.24 Hz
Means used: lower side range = 24.2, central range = 33.8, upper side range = 47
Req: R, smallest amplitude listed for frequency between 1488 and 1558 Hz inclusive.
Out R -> 23.62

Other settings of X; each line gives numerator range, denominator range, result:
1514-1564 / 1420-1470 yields 1.54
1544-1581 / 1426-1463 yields 1.81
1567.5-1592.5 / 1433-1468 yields 2.04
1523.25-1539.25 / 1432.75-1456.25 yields 1.51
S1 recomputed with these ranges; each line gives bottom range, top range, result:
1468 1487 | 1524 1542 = 1.37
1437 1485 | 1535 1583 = 1.73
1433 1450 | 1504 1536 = 1.47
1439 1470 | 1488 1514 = 1.28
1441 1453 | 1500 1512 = 1.44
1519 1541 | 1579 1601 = 1.40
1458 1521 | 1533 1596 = 1.54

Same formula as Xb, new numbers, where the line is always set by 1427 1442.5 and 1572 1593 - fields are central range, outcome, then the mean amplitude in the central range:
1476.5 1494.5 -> 3.7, 25.5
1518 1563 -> 3.9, 37.5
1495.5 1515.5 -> 1.8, 32.1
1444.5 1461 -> 2.1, 23.2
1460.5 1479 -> 2.7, 25.1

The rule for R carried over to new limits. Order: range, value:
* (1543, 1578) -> 37.92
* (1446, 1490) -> 22.37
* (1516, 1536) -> 31.8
